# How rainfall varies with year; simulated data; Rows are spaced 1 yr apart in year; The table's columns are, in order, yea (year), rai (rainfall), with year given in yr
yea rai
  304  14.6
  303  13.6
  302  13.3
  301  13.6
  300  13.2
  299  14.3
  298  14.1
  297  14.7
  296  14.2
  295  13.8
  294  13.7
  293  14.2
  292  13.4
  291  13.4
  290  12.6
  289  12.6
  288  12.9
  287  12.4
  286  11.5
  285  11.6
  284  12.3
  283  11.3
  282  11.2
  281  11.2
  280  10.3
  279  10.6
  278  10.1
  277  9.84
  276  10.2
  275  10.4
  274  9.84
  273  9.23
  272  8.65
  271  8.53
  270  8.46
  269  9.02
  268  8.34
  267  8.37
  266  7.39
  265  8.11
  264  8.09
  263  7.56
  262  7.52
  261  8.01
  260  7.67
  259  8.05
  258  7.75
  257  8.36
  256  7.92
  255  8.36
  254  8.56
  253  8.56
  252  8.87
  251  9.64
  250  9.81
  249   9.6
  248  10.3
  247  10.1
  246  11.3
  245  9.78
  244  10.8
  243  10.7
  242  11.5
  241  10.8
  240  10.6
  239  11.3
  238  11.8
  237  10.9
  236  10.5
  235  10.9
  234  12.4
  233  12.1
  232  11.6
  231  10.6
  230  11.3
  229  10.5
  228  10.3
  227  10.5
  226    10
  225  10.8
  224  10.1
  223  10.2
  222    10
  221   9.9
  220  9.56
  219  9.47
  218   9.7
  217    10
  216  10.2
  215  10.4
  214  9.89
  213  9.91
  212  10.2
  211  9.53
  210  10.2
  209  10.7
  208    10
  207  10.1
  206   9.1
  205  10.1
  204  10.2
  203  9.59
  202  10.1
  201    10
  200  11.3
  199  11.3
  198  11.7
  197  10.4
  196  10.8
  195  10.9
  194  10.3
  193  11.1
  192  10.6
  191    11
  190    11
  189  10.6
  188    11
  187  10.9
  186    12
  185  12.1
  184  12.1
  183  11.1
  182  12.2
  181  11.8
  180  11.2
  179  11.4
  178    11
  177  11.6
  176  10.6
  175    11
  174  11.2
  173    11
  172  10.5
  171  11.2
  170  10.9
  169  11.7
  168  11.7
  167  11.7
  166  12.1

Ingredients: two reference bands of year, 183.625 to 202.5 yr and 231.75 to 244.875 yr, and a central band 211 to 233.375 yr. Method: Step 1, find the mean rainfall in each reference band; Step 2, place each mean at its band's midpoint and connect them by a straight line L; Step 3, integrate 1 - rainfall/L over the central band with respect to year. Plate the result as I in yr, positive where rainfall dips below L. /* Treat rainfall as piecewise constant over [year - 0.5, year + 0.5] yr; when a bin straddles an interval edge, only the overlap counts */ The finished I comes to 1.6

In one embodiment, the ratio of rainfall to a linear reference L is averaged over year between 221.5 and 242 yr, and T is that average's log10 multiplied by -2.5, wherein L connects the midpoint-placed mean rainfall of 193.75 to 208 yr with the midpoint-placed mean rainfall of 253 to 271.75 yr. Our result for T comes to -0.18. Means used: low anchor 10.4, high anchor 8.13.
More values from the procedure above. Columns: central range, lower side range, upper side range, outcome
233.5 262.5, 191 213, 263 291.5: 0.06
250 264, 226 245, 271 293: 0.32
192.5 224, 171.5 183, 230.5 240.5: 0.10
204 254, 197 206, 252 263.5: -0.12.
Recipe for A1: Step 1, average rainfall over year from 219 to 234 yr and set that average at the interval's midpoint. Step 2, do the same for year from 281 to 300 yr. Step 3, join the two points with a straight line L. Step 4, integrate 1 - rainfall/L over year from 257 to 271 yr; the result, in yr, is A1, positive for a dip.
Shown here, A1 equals 4.6 yr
